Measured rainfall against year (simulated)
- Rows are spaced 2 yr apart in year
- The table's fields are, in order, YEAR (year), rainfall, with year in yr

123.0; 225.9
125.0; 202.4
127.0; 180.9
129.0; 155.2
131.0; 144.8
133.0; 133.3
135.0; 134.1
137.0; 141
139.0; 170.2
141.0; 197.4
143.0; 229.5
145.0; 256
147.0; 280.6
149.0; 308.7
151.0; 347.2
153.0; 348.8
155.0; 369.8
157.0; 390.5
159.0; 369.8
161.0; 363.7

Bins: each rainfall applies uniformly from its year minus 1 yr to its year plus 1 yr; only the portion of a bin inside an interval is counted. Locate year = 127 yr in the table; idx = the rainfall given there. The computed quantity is 180.9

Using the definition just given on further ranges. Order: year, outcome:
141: 197.4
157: 390.5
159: 369.8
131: 144.8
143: 229.5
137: 141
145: 256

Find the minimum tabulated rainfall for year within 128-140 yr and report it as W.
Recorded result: 133.3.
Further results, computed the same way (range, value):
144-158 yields 256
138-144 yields 170.2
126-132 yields 144.8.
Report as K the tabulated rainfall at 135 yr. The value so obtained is 134.1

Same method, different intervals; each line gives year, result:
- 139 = 170.2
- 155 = 369.8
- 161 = 363.7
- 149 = 308.7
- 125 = 202.4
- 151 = 347.2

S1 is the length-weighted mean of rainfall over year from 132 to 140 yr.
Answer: 145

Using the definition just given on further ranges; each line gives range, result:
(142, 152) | 284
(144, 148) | 268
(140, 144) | 213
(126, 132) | 160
